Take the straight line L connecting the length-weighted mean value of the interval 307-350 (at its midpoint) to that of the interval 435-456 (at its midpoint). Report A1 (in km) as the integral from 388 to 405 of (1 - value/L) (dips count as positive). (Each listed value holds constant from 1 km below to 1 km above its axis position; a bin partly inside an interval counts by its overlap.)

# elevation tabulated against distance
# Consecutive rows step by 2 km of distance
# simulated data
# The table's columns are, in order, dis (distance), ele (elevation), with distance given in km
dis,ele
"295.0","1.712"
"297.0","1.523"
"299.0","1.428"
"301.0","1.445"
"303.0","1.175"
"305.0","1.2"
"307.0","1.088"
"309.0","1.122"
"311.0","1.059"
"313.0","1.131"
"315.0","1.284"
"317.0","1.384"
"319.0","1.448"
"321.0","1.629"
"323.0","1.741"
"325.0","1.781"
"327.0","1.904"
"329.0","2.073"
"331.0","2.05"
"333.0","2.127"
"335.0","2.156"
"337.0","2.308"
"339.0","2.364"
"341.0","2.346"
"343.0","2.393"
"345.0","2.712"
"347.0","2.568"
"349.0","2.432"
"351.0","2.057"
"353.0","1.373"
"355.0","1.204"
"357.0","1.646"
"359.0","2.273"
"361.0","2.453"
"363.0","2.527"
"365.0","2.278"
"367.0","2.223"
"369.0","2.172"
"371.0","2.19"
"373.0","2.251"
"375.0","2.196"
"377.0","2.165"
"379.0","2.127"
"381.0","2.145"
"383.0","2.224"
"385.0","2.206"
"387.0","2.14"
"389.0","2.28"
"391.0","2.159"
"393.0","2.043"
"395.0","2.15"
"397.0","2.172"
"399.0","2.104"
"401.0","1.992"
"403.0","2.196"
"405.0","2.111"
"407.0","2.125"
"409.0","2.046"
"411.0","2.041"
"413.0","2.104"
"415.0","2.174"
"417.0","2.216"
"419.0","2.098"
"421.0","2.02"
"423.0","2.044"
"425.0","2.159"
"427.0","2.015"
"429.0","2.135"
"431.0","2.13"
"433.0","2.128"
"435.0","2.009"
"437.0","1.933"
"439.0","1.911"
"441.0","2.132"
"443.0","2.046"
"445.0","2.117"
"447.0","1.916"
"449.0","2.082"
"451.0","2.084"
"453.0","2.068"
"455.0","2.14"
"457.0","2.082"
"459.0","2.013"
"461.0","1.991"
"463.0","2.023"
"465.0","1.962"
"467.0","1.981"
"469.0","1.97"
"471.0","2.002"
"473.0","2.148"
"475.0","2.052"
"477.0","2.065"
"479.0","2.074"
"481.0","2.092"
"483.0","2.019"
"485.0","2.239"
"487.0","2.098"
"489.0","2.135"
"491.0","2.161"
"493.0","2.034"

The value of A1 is -1.4 km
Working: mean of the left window 1.89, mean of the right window 2.04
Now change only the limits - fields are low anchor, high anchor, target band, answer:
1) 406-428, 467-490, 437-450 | 0.4 km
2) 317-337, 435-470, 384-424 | -3.1 km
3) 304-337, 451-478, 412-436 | -2.4 km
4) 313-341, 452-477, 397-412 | -1.0 km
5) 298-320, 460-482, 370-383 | -5.0 km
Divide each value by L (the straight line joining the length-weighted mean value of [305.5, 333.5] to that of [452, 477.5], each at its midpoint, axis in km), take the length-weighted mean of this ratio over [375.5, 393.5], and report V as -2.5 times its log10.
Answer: -0.22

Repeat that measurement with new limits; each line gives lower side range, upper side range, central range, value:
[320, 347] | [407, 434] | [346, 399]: -0.01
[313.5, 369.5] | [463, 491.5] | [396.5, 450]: -0.02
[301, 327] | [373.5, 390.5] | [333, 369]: -0.21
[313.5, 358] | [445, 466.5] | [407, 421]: -0.05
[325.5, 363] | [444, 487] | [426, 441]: 0.02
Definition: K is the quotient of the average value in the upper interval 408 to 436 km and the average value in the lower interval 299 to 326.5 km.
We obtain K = 1.54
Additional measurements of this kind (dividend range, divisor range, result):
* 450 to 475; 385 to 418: 0.96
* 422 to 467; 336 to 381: 0.93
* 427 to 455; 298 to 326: 1.52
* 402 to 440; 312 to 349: 1.05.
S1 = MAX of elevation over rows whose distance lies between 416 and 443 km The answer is 2.216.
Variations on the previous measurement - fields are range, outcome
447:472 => 2.14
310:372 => 2.712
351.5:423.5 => 2.527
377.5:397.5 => 2.28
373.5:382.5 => 2.196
